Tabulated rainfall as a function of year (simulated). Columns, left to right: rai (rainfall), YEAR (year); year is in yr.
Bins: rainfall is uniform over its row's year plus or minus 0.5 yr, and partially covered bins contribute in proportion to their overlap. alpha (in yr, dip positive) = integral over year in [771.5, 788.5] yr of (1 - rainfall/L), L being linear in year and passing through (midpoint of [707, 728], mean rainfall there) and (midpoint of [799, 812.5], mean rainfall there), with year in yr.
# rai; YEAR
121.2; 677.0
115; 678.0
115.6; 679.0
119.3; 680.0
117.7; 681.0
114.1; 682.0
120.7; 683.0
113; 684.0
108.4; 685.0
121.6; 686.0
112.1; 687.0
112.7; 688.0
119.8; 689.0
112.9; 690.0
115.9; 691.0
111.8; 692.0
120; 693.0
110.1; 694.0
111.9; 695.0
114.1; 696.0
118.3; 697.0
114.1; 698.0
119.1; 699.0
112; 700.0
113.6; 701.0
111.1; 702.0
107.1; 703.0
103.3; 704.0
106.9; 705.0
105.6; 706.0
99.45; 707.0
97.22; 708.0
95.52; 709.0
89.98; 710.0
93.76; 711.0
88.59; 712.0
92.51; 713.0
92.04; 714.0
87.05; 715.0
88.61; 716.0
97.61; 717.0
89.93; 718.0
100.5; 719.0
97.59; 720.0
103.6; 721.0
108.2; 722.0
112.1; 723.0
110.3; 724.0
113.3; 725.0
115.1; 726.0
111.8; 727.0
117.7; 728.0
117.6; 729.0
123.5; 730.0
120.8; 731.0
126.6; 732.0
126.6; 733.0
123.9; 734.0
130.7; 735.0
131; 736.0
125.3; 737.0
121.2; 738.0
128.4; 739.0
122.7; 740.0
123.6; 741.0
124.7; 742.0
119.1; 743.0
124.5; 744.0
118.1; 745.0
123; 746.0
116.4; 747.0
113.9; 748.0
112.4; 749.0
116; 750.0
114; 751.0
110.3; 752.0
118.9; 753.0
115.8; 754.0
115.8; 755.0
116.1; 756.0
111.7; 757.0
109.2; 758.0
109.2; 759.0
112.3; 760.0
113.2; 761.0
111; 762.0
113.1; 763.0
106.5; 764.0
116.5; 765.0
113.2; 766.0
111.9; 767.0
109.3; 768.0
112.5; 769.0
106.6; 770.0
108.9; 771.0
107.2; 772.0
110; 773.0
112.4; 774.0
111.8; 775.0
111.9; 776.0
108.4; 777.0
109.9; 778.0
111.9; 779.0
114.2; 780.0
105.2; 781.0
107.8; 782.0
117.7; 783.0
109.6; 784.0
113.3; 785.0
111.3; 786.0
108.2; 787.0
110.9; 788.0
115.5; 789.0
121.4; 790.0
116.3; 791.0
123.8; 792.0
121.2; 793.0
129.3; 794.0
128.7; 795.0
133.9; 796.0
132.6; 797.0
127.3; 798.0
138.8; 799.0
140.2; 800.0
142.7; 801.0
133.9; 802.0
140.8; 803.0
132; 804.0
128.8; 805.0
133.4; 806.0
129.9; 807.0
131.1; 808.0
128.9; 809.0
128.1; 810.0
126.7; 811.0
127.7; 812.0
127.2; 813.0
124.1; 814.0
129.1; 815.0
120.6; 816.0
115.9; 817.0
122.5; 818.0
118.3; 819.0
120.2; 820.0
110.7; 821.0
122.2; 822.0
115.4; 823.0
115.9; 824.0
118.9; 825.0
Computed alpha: 1.7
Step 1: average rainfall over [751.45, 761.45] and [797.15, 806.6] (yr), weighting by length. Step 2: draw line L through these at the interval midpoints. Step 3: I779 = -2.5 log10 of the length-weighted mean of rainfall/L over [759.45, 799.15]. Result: 0.08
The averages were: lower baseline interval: 113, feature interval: 115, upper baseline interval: 135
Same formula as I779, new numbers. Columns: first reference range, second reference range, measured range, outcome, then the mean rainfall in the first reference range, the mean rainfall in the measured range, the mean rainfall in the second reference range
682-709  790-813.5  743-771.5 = 0.081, 112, 114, 130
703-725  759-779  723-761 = -0.134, 98.7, 119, 111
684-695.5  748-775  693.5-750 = 0.020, 114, 111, 112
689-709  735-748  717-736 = 0.046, 111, 114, 123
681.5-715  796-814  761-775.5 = 0.121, 108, 111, 132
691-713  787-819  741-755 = -0.014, 107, 118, 127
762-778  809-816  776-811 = -0.029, 111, 123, 127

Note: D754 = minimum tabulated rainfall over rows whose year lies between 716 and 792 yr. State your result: 88.61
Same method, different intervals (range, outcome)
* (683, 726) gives 87.05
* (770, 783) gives 105.2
